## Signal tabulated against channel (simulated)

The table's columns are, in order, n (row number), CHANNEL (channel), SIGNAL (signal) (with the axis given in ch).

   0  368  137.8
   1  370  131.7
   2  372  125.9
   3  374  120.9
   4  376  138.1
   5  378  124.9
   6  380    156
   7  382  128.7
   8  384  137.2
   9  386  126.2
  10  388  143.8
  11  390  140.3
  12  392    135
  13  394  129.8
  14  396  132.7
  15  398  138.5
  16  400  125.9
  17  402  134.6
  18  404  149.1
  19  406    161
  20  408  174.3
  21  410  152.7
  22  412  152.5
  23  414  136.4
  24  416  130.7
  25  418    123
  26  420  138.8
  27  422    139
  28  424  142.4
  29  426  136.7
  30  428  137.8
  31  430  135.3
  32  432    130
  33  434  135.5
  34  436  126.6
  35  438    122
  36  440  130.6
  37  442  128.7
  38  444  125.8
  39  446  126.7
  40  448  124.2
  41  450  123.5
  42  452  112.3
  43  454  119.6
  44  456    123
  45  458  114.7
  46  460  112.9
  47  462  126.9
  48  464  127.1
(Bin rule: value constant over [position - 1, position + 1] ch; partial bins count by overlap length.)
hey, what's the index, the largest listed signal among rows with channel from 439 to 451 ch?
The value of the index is 130.6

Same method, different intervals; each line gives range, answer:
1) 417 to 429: 142.4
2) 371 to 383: 156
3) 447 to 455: 124.2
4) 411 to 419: 152.5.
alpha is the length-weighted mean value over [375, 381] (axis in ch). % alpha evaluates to 140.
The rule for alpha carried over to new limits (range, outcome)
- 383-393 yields 136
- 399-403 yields 130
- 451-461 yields 116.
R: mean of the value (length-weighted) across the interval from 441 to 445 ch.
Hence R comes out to 127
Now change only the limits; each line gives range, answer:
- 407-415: 154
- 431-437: 131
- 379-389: 138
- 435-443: 127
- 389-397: 134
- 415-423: 133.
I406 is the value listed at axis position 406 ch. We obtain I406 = 161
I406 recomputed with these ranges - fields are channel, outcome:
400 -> 125.9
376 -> 138.1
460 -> 112.9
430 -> 135.3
